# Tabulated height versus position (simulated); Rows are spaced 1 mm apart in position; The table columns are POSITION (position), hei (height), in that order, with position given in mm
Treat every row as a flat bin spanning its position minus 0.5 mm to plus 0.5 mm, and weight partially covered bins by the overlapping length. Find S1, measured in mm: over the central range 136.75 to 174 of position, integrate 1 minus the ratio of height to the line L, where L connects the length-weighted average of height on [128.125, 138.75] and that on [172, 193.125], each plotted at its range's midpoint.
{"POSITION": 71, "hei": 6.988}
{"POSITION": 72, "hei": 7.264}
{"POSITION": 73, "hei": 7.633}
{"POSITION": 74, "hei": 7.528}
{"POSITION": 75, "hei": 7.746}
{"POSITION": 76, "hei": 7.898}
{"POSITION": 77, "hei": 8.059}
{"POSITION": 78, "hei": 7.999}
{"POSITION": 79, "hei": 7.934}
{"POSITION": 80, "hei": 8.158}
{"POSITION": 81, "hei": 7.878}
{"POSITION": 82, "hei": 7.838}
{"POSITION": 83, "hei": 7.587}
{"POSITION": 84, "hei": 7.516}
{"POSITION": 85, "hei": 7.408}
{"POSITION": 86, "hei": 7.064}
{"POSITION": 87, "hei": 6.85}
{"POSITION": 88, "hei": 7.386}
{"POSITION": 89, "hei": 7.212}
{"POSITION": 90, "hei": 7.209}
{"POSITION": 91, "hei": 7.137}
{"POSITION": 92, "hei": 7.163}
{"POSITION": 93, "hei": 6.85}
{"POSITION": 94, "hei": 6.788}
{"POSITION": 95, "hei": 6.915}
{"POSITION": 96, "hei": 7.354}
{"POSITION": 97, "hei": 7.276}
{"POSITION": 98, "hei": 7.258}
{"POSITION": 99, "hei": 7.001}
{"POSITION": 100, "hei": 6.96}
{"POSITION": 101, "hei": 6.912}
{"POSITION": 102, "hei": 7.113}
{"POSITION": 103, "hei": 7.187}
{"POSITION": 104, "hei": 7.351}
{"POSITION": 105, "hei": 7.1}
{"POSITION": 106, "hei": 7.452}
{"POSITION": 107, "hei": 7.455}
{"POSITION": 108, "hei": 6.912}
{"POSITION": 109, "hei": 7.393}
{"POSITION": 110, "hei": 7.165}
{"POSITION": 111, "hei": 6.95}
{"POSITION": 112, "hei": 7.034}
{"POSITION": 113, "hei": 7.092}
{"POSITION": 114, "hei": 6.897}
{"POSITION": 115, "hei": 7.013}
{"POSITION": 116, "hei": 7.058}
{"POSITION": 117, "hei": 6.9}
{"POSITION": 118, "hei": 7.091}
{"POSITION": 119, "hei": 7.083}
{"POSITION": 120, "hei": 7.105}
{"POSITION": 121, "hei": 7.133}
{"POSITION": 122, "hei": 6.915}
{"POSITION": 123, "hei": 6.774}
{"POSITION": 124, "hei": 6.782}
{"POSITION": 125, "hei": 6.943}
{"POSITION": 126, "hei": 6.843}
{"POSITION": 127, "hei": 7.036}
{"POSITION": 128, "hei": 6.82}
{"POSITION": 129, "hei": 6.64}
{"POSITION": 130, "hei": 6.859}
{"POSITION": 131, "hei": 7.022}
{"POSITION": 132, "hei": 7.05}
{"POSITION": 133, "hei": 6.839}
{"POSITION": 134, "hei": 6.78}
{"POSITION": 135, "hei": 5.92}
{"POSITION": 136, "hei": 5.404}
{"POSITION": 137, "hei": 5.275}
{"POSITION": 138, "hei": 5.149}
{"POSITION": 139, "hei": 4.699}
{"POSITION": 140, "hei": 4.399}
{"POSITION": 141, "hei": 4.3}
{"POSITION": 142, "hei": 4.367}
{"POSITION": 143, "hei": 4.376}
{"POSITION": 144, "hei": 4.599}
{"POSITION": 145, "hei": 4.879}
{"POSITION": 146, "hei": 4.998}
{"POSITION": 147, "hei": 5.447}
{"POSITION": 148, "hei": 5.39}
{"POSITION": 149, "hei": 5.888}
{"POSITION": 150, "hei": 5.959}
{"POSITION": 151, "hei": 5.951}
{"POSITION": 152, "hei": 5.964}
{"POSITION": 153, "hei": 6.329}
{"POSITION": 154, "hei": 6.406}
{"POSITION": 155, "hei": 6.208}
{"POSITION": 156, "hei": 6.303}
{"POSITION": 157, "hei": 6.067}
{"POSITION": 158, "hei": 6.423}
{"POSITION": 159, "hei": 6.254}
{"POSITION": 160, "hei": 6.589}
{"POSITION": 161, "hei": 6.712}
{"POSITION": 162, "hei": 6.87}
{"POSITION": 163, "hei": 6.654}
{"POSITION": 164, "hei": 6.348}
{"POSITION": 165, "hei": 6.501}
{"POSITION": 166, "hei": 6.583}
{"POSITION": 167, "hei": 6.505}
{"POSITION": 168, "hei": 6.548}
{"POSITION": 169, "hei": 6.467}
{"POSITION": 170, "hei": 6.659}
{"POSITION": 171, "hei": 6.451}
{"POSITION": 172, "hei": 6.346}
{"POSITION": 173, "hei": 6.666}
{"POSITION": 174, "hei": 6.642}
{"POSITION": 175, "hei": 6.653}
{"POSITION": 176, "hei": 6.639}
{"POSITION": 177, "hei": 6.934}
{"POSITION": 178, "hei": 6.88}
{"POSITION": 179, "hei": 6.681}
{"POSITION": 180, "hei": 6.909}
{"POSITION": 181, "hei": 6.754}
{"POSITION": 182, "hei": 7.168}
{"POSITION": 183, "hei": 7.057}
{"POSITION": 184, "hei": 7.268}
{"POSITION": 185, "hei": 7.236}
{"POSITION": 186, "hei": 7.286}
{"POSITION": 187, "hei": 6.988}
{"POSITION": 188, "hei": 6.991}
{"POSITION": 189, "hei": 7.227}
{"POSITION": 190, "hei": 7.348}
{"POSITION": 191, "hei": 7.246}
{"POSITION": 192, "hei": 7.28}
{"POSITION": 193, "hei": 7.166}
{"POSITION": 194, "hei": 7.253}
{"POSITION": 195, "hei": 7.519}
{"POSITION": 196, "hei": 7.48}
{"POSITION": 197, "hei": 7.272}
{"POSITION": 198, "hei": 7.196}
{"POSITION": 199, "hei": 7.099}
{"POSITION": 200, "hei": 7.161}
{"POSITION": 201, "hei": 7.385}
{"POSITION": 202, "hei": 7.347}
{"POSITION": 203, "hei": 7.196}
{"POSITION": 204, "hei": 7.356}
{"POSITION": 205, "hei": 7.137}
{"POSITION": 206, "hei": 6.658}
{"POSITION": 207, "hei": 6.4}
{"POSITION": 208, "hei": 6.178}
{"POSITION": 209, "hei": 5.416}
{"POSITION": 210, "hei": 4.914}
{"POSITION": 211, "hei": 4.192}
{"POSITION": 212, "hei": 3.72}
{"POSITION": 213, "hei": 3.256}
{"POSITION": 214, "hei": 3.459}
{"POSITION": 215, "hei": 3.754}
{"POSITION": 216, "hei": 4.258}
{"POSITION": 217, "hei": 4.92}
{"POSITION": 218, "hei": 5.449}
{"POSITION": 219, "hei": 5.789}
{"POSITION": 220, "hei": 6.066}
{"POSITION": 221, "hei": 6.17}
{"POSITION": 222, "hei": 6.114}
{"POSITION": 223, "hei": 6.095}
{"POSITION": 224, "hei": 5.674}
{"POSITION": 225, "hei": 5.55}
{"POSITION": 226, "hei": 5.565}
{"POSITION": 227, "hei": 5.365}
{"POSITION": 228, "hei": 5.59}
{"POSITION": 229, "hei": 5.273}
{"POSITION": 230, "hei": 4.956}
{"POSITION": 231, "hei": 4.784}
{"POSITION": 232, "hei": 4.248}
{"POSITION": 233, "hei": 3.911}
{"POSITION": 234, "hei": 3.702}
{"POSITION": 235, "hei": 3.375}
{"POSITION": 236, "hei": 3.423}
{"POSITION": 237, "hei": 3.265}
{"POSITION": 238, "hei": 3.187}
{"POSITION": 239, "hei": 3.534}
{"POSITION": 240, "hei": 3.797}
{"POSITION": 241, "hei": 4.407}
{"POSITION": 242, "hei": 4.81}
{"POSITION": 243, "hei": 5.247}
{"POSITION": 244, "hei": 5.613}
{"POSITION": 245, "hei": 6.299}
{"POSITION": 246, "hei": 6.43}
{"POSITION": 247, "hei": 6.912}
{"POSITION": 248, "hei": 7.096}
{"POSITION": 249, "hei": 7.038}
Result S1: 4.0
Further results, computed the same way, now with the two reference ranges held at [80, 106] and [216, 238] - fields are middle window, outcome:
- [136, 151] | 3.16 mm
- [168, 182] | -2.02 mm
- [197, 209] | -3.55 mm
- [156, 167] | -0.77 mm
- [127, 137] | 0.04 mm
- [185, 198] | -3.96 mm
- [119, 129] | -0.32 mm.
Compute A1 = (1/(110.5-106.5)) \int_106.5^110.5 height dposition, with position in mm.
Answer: 7.23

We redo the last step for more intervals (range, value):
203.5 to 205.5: 7.25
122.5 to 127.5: 6.88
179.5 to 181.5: 6.83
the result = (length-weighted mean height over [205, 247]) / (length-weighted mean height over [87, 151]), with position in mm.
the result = 0.76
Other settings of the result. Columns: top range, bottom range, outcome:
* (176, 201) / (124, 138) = 1.09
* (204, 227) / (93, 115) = 0.75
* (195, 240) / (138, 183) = 0.88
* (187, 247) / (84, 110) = 0.79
